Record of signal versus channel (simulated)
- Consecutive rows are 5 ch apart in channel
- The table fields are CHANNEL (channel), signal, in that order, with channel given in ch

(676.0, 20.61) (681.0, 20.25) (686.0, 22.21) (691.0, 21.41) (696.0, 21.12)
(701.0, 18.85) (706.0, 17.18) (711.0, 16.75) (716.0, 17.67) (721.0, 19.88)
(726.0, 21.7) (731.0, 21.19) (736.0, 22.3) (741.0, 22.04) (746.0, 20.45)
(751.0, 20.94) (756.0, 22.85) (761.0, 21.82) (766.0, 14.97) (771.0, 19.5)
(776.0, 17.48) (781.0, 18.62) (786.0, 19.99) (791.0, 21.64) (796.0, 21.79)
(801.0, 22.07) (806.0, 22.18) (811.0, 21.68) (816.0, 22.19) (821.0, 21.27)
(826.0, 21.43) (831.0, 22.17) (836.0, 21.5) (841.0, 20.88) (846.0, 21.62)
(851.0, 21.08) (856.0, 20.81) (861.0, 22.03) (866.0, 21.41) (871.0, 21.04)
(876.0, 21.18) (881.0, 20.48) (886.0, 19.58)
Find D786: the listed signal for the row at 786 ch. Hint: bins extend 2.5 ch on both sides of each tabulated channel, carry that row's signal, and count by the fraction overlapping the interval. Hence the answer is 19.99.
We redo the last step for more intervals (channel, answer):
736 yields 22.3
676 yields 20.61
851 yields 21.08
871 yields 21.04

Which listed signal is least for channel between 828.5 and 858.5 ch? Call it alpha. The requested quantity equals 20.81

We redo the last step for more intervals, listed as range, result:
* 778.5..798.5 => 18.62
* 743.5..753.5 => 20.45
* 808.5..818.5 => 21.68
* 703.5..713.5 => 16.75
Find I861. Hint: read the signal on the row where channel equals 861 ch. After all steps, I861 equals 22.03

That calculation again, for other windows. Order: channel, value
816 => 22.19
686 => 22.21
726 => 21.7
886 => 19.58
